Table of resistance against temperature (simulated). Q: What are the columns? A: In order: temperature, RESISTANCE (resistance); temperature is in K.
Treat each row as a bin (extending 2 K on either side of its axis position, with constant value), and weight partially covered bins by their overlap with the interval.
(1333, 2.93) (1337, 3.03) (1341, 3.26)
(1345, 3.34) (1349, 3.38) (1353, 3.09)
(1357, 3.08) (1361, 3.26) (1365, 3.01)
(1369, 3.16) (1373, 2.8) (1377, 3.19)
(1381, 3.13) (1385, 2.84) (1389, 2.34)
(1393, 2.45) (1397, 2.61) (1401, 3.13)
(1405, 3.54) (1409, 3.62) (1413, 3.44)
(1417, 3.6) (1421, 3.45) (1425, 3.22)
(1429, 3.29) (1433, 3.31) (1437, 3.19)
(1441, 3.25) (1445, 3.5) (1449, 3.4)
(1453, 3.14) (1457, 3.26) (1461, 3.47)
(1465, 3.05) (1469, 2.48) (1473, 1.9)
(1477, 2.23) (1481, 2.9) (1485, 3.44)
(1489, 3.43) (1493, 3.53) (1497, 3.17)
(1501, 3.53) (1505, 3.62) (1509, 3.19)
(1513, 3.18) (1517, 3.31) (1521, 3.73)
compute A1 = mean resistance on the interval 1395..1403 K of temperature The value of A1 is 2.87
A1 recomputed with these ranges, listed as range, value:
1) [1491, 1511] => 3.41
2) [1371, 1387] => 2.99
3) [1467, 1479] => 2.2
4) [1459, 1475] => 2.72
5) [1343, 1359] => 3.22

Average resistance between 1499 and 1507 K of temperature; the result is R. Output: 3.58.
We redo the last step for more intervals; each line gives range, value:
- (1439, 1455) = 3.32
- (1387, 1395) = 2.4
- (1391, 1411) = 3.07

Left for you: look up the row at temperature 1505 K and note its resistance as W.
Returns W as 3.62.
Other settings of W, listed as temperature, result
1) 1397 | 2.61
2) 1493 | 3.53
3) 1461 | 3.47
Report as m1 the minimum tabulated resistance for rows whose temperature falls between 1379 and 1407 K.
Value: 2.34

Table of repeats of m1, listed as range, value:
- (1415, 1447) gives 3.19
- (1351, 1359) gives 3.08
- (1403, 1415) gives 3.44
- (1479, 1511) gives 2.9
